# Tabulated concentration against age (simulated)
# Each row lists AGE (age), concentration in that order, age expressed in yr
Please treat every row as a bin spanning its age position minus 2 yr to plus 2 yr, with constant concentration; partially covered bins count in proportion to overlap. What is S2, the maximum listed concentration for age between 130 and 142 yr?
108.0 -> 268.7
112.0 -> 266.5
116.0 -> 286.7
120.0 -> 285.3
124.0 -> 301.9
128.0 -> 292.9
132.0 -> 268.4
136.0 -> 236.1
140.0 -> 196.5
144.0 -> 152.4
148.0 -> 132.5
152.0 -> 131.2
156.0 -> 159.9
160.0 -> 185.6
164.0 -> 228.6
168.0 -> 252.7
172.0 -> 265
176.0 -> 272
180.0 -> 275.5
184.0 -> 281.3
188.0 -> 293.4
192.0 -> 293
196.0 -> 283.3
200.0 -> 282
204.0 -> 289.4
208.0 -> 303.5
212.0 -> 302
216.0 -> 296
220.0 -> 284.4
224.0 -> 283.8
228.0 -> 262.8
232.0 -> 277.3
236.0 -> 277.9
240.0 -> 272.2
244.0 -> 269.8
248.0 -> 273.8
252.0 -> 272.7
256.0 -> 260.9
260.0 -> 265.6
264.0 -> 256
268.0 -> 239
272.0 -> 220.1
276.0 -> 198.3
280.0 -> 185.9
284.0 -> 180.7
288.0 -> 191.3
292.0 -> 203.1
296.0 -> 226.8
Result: 268.4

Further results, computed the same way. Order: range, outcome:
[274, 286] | 198.3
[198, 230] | 303.5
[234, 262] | 277.9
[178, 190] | 293.4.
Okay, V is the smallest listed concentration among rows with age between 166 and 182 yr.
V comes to 252.7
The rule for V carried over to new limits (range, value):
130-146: 152.4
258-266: 256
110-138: 236.1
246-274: 220.1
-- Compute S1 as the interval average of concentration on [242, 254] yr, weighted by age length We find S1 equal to 272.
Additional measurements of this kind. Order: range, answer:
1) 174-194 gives 283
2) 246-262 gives 268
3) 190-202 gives 286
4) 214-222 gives 290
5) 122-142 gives 259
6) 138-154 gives 153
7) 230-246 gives 274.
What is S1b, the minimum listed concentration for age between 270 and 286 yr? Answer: 180.7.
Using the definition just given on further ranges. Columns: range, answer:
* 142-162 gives 131.2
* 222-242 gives 262.8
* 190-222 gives 282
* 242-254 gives 269.8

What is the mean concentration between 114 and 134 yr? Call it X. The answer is 287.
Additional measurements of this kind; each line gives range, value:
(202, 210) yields 296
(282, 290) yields 186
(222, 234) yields 275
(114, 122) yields 286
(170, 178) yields 268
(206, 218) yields 300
